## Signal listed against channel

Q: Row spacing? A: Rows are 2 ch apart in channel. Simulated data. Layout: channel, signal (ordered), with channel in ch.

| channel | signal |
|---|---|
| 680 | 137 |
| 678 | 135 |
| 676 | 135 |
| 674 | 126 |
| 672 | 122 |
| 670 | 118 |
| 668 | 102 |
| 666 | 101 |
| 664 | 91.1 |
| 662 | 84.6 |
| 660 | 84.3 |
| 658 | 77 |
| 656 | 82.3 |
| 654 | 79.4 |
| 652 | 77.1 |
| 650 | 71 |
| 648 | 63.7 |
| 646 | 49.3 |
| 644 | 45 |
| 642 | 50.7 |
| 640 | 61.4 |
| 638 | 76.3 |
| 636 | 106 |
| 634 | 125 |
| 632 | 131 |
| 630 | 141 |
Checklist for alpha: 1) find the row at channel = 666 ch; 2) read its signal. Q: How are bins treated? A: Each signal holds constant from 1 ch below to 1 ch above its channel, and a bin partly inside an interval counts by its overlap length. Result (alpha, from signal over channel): 101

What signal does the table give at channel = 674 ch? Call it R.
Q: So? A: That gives 126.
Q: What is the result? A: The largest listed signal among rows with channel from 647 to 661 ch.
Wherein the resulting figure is 84.3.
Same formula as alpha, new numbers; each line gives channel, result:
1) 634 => 125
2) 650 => 71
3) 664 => 91.1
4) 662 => 84.6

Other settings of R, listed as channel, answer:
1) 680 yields 137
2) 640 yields 61.4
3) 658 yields 77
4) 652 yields 77.1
